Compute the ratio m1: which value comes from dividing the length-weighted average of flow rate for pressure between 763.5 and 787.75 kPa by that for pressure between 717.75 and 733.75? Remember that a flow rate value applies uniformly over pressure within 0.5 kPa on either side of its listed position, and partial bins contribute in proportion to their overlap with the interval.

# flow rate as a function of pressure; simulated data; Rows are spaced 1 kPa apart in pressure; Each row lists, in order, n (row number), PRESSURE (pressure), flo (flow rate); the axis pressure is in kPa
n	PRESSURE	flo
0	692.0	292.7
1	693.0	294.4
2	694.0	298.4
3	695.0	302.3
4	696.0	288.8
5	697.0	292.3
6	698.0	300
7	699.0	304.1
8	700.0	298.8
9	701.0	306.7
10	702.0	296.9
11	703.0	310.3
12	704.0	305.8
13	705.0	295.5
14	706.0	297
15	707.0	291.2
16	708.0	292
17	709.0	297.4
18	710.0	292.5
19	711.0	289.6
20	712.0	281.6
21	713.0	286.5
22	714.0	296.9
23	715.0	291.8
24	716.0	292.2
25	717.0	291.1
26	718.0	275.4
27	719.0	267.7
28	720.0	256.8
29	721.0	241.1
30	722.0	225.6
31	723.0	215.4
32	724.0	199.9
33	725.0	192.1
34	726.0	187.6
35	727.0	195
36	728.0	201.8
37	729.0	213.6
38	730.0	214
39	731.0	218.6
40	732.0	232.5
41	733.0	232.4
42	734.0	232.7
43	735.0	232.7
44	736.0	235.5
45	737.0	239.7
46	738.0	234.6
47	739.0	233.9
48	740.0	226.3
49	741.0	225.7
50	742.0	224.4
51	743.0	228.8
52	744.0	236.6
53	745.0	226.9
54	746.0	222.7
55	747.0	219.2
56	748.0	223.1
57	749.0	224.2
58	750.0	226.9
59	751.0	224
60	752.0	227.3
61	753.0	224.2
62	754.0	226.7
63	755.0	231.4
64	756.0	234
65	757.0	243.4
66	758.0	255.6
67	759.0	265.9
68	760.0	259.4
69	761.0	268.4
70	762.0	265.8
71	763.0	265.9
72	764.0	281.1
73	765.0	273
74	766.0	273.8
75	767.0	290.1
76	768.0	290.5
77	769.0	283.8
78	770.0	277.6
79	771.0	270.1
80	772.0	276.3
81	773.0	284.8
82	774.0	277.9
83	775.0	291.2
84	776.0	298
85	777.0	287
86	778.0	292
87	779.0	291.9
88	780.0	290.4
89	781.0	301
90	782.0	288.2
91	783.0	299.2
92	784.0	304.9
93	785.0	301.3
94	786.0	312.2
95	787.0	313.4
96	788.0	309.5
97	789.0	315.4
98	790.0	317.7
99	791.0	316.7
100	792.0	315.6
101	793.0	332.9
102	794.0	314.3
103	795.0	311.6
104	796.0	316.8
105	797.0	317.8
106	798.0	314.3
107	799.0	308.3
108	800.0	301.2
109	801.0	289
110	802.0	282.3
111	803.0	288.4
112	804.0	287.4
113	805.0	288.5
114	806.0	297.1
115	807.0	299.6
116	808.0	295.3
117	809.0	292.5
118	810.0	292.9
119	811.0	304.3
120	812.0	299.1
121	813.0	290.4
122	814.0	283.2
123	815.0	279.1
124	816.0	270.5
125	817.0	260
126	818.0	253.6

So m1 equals 1.3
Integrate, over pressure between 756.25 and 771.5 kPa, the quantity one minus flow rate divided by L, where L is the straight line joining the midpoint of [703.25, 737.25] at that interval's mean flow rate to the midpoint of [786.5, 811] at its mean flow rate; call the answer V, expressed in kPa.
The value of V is 0.6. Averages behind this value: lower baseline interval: 254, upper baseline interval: 305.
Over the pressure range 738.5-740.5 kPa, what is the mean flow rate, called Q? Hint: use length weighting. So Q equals 230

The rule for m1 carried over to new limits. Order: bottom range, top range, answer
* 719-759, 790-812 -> 1.34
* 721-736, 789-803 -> 1.44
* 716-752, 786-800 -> 1.38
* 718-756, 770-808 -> 1.33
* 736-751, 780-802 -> 1.35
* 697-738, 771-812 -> 1.15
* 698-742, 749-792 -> 1.08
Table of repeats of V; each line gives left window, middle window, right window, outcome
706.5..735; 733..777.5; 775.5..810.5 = 4.0 kPa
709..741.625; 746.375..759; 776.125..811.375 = 1.7 kPa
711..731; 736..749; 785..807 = 1.7 kPa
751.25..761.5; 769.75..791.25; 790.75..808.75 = -1.5 kPa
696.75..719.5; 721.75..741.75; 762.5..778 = 4.8 kPa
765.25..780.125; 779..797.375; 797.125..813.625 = -1.2 kPa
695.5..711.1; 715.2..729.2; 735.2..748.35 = 1.6 kPa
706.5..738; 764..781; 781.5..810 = 0.1 kPa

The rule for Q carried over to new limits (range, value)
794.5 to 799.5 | 314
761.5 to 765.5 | 271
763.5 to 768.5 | 282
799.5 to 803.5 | 290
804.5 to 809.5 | 295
